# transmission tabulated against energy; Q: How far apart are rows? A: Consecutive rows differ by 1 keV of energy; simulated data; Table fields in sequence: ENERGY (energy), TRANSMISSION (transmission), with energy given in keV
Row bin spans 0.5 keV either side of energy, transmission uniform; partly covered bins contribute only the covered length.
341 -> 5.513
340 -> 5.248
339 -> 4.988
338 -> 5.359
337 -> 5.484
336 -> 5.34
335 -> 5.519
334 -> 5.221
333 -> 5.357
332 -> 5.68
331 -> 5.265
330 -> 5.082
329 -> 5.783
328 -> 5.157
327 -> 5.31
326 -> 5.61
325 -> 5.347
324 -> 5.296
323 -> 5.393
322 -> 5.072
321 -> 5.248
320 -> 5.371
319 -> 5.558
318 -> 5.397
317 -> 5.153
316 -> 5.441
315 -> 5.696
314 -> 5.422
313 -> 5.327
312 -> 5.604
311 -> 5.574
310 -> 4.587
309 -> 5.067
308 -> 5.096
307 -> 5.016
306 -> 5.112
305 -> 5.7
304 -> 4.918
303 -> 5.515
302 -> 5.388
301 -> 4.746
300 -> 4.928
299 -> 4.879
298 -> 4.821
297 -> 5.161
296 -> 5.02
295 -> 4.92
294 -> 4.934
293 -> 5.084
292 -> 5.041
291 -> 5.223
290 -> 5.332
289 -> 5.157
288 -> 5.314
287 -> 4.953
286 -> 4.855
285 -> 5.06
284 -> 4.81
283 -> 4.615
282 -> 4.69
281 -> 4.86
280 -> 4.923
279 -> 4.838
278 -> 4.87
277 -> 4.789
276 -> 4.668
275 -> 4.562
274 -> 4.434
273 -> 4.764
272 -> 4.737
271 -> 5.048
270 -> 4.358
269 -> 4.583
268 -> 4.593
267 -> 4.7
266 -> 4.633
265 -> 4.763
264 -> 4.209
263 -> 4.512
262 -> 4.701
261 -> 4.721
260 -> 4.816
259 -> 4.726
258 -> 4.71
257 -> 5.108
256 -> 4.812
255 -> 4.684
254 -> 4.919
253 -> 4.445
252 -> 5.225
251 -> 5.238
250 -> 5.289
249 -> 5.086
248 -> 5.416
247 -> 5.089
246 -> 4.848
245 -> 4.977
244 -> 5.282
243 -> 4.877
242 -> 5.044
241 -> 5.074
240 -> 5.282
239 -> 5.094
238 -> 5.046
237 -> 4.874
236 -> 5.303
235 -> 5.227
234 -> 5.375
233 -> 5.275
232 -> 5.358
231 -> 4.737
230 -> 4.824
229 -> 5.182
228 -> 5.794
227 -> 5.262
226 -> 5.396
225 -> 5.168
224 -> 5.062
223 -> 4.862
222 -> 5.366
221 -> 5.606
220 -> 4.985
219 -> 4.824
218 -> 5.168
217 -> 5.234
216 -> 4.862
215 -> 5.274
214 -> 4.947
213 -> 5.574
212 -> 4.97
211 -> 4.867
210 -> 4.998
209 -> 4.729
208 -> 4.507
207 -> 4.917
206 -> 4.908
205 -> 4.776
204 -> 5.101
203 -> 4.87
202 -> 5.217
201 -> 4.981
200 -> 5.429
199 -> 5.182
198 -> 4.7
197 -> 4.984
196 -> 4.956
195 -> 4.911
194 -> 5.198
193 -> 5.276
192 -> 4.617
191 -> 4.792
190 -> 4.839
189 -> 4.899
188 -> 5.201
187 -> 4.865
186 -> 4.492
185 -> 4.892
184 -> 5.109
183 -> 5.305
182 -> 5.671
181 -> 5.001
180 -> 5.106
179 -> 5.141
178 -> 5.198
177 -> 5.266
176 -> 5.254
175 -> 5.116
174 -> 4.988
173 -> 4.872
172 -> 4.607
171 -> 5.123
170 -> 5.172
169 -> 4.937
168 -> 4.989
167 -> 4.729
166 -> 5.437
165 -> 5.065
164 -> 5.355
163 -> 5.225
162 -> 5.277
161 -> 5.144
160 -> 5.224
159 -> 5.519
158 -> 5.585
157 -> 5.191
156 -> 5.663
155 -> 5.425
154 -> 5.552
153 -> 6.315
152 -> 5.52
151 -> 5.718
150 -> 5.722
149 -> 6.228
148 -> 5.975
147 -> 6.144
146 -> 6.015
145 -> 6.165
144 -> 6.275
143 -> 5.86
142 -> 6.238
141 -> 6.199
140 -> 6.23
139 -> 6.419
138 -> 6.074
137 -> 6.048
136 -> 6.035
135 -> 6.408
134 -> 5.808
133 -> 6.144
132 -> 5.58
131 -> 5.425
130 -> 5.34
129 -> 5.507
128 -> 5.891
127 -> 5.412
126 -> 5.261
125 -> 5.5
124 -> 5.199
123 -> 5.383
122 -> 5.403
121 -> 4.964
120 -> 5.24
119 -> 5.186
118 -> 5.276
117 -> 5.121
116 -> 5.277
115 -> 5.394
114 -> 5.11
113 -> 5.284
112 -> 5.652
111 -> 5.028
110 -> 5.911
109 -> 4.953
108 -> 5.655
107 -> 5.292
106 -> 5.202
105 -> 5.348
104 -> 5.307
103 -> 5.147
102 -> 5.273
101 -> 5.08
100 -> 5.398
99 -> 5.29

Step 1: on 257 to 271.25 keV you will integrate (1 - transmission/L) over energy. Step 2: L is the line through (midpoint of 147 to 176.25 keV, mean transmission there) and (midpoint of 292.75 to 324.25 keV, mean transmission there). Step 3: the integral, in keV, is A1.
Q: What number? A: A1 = 1.61 keV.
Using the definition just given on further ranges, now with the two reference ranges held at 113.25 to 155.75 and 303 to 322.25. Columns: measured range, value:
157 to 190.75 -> 3.07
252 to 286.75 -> 4.27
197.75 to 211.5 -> 1.49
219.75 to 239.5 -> 1.06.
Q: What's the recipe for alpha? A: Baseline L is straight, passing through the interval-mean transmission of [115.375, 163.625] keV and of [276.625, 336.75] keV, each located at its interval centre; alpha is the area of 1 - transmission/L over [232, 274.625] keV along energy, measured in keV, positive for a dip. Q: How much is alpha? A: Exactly 3.43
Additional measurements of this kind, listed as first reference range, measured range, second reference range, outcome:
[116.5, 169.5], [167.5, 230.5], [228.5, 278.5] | 2.3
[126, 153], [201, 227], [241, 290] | 1.2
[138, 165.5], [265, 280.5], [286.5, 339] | 1.9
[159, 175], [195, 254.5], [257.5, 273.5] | -3.0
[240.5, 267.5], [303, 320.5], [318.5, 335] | -0.1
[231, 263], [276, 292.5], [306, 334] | 0.7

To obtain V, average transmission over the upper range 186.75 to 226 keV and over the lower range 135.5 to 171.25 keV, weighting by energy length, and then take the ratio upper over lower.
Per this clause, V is 0.89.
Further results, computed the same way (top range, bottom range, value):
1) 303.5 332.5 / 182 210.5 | 1.07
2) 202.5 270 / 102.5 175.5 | 0.91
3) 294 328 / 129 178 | 0.94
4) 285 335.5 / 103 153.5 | 0.93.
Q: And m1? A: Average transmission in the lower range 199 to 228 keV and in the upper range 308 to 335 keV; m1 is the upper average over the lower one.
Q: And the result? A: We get 1.1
